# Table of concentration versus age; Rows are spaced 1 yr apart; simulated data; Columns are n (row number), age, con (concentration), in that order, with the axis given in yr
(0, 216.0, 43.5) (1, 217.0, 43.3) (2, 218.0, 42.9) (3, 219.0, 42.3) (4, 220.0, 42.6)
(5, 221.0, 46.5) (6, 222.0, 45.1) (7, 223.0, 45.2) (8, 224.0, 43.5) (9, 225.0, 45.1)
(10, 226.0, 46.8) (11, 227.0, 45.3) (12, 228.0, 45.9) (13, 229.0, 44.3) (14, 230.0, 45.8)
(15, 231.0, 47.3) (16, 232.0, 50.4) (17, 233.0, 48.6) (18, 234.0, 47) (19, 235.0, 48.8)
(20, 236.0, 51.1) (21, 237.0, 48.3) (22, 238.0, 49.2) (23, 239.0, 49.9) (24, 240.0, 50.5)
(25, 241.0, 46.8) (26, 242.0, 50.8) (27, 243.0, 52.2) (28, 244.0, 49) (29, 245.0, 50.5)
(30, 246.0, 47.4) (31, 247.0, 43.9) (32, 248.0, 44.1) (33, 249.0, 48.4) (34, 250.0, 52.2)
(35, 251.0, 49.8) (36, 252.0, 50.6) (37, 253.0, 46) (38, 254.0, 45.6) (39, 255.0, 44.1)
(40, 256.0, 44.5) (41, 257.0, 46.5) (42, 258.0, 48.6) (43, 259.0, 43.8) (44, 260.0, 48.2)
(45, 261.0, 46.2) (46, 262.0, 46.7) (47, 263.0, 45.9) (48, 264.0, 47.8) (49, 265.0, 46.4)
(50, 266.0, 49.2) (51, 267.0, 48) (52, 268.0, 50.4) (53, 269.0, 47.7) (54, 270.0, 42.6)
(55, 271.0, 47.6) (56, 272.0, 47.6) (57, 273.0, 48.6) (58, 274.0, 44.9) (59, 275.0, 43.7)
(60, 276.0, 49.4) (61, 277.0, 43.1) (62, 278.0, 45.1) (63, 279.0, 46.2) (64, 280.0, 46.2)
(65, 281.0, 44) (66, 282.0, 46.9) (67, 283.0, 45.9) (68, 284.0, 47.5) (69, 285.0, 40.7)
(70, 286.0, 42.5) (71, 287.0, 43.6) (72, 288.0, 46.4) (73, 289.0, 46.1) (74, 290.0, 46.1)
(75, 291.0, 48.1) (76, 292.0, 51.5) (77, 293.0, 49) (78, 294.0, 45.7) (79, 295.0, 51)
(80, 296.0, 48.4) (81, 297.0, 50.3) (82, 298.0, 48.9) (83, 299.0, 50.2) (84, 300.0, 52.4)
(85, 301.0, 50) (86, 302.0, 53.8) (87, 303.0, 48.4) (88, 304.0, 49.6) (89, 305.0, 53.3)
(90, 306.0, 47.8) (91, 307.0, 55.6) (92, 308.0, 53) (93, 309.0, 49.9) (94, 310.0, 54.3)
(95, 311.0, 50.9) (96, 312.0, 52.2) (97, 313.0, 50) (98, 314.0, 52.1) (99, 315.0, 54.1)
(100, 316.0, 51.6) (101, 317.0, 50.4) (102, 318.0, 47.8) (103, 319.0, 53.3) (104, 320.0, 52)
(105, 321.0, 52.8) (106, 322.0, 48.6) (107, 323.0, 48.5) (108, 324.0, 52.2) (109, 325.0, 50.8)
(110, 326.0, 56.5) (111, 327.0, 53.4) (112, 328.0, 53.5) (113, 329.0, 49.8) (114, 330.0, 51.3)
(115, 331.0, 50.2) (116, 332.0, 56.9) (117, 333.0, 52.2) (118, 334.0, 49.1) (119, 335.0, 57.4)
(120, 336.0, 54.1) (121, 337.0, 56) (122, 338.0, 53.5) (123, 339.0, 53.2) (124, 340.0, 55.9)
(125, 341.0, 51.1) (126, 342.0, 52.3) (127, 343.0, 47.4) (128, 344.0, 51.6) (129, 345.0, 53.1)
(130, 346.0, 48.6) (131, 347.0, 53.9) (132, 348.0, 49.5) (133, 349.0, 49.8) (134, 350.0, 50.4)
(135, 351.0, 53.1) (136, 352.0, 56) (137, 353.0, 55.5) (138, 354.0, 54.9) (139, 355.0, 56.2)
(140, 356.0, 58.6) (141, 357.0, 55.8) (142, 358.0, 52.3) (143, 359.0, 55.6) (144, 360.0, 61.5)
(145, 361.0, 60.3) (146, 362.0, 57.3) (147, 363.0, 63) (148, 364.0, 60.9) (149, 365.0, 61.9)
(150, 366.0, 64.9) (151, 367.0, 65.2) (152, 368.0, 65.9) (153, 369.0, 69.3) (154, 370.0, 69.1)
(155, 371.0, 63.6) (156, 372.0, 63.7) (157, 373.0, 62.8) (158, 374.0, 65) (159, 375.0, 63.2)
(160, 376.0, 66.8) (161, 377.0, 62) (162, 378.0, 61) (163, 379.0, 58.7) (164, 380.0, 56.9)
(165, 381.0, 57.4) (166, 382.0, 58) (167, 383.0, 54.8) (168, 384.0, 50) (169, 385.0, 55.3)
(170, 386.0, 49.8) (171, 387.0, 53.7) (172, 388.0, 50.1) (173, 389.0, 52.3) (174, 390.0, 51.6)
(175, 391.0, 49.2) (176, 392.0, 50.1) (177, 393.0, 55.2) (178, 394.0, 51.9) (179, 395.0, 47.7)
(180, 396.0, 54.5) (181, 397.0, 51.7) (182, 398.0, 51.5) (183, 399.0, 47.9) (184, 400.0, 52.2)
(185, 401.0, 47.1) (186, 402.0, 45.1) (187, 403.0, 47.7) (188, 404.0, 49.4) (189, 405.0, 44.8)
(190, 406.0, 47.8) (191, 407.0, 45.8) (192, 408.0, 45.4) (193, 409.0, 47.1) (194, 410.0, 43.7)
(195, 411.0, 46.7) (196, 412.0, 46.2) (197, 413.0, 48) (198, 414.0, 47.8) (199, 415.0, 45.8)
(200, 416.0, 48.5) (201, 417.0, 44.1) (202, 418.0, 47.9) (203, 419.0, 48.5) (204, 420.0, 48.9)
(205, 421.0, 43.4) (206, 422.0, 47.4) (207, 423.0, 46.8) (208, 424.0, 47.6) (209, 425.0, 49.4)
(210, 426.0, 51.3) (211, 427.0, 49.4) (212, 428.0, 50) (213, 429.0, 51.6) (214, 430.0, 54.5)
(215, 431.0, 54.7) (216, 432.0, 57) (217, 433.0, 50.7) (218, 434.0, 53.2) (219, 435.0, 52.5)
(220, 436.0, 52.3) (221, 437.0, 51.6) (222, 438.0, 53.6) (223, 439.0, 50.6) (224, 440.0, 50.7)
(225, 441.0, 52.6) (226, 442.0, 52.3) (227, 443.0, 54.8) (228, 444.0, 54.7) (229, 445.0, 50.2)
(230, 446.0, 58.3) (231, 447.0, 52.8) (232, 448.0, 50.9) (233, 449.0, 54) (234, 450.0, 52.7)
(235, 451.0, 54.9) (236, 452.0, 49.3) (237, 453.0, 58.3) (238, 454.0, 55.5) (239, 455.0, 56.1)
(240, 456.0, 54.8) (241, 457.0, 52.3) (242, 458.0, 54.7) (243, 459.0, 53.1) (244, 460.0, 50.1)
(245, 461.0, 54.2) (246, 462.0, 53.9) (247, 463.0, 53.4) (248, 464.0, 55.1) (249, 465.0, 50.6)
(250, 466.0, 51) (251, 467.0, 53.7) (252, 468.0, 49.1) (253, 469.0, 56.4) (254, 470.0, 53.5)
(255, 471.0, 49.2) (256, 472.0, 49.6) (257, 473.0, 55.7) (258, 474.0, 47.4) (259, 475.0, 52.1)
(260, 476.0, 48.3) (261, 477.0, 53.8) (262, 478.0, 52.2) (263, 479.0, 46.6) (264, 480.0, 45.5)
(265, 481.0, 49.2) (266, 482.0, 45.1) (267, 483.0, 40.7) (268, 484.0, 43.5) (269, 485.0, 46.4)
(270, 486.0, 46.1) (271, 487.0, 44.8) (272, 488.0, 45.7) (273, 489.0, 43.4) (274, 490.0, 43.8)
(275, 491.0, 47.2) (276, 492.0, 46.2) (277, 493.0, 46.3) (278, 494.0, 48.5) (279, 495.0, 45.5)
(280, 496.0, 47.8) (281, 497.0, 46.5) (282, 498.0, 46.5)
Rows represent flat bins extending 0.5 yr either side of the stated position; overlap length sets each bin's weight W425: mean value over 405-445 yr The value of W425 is 49.6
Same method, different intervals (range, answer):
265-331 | 49.1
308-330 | 51.7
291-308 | 50.4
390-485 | 50.5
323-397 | 55.8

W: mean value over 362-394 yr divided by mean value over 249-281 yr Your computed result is 1.3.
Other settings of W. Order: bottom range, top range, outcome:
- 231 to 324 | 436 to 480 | 1.09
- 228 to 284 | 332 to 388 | 1.20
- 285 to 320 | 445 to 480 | 1.06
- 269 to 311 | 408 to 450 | 1.05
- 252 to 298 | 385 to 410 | 1.06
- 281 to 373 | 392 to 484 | 0.95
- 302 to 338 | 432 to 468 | 1.02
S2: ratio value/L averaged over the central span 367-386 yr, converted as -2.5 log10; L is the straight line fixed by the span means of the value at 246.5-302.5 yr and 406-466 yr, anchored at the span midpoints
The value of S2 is -0.23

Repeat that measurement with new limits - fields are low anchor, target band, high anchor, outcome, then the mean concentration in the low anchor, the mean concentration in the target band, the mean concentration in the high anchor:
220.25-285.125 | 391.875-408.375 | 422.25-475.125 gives 0.043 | 47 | 49.2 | 52.5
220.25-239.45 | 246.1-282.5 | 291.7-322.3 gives 0.047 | 47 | 46.7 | 50.9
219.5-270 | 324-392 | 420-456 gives -0.122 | 47.3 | 56.1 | 52.2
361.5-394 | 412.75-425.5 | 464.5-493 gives 0.158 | 58.9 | 47.2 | 48.4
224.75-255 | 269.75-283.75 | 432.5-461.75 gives 0.069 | 48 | 45.9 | 53.2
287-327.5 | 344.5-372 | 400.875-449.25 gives -0.159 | 50.6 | 58.1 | 49.7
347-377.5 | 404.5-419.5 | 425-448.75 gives 0.180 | 59.7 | 46.5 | 52.6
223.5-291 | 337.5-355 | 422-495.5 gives -0.081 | 46.9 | 52.5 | 50.8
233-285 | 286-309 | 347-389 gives 0.041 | 47.3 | 49.4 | 58.4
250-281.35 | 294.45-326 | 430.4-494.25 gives -0.076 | 46.7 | 51.2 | 51.1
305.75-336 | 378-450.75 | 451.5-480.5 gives 0.030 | 52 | 50.8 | 52.3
